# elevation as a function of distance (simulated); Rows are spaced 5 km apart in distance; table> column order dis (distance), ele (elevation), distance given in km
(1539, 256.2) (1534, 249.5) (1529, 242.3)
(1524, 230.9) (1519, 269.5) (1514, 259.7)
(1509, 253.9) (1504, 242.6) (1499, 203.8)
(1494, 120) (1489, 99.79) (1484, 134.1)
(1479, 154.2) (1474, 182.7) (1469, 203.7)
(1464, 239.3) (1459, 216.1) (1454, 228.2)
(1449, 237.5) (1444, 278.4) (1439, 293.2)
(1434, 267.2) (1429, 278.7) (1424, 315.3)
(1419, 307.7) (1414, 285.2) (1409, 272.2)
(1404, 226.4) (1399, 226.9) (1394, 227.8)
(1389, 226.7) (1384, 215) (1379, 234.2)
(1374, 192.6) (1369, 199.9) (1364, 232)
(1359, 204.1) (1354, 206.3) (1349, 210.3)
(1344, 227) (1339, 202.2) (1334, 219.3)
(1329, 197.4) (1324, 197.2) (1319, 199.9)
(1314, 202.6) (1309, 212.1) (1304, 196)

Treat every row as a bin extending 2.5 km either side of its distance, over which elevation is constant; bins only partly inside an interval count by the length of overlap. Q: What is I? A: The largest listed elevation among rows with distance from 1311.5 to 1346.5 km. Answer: 227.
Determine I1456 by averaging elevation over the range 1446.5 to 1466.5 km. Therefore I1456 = 230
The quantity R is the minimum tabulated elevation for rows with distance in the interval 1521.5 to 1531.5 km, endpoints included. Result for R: 230.9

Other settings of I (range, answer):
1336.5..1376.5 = 232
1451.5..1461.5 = 228.2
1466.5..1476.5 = 203.7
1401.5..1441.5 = 315.3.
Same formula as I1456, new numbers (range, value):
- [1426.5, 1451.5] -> 271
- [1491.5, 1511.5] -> 205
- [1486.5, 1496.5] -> 110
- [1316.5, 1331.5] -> 198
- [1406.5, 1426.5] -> 295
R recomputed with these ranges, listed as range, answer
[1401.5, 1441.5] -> 226.4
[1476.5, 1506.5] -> 99.79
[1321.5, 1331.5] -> 197.2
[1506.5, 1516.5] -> 253.9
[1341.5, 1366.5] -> 204.1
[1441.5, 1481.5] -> 154.2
